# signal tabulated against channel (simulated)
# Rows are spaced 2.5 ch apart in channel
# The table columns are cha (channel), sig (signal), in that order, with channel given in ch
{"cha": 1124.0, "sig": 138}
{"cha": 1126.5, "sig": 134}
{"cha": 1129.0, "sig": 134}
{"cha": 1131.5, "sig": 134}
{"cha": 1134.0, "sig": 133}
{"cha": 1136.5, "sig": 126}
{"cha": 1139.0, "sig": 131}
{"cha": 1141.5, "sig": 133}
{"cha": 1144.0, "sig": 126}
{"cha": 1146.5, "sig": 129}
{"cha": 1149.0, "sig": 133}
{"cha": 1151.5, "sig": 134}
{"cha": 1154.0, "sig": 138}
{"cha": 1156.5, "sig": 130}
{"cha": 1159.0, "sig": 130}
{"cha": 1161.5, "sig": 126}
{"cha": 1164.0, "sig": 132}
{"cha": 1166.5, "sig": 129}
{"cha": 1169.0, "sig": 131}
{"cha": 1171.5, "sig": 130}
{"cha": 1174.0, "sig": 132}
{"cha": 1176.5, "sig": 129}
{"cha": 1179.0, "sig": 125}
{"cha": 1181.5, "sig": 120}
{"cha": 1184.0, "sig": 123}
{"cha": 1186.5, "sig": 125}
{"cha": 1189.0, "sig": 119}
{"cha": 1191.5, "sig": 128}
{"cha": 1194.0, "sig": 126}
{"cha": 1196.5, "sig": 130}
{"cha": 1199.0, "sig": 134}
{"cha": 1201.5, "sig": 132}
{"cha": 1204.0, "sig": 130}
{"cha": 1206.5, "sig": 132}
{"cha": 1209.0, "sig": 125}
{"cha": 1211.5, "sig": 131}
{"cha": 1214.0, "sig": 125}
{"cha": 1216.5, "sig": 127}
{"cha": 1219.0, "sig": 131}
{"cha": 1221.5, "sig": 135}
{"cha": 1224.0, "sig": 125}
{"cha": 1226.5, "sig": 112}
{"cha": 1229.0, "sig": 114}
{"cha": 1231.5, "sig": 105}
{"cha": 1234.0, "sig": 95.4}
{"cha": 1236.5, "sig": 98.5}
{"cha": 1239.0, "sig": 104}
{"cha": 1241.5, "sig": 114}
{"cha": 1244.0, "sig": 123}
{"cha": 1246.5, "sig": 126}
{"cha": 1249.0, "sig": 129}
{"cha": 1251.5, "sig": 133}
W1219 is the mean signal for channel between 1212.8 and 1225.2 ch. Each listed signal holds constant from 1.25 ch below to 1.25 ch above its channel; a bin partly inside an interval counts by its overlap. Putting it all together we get 129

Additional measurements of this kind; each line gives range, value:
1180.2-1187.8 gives 123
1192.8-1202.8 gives 131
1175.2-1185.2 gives 124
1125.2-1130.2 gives 134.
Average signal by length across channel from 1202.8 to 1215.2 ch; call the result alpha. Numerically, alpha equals 129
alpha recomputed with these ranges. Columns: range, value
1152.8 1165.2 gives 131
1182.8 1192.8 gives 124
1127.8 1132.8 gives 134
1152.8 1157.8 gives 134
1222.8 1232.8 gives 114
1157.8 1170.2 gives 130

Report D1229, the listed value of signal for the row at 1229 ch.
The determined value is 114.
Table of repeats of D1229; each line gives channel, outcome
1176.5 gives 129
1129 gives 134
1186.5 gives 125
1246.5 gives 126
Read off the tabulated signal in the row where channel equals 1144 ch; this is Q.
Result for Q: 126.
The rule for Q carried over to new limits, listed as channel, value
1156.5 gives 130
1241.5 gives 114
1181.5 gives 120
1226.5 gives 112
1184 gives 123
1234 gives 95.4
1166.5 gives 129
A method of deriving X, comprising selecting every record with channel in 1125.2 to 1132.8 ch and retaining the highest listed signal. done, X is 134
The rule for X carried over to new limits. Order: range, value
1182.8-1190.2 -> 125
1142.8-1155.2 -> 138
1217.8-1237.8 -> 135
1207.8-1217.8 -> 131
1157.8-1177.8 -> 132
